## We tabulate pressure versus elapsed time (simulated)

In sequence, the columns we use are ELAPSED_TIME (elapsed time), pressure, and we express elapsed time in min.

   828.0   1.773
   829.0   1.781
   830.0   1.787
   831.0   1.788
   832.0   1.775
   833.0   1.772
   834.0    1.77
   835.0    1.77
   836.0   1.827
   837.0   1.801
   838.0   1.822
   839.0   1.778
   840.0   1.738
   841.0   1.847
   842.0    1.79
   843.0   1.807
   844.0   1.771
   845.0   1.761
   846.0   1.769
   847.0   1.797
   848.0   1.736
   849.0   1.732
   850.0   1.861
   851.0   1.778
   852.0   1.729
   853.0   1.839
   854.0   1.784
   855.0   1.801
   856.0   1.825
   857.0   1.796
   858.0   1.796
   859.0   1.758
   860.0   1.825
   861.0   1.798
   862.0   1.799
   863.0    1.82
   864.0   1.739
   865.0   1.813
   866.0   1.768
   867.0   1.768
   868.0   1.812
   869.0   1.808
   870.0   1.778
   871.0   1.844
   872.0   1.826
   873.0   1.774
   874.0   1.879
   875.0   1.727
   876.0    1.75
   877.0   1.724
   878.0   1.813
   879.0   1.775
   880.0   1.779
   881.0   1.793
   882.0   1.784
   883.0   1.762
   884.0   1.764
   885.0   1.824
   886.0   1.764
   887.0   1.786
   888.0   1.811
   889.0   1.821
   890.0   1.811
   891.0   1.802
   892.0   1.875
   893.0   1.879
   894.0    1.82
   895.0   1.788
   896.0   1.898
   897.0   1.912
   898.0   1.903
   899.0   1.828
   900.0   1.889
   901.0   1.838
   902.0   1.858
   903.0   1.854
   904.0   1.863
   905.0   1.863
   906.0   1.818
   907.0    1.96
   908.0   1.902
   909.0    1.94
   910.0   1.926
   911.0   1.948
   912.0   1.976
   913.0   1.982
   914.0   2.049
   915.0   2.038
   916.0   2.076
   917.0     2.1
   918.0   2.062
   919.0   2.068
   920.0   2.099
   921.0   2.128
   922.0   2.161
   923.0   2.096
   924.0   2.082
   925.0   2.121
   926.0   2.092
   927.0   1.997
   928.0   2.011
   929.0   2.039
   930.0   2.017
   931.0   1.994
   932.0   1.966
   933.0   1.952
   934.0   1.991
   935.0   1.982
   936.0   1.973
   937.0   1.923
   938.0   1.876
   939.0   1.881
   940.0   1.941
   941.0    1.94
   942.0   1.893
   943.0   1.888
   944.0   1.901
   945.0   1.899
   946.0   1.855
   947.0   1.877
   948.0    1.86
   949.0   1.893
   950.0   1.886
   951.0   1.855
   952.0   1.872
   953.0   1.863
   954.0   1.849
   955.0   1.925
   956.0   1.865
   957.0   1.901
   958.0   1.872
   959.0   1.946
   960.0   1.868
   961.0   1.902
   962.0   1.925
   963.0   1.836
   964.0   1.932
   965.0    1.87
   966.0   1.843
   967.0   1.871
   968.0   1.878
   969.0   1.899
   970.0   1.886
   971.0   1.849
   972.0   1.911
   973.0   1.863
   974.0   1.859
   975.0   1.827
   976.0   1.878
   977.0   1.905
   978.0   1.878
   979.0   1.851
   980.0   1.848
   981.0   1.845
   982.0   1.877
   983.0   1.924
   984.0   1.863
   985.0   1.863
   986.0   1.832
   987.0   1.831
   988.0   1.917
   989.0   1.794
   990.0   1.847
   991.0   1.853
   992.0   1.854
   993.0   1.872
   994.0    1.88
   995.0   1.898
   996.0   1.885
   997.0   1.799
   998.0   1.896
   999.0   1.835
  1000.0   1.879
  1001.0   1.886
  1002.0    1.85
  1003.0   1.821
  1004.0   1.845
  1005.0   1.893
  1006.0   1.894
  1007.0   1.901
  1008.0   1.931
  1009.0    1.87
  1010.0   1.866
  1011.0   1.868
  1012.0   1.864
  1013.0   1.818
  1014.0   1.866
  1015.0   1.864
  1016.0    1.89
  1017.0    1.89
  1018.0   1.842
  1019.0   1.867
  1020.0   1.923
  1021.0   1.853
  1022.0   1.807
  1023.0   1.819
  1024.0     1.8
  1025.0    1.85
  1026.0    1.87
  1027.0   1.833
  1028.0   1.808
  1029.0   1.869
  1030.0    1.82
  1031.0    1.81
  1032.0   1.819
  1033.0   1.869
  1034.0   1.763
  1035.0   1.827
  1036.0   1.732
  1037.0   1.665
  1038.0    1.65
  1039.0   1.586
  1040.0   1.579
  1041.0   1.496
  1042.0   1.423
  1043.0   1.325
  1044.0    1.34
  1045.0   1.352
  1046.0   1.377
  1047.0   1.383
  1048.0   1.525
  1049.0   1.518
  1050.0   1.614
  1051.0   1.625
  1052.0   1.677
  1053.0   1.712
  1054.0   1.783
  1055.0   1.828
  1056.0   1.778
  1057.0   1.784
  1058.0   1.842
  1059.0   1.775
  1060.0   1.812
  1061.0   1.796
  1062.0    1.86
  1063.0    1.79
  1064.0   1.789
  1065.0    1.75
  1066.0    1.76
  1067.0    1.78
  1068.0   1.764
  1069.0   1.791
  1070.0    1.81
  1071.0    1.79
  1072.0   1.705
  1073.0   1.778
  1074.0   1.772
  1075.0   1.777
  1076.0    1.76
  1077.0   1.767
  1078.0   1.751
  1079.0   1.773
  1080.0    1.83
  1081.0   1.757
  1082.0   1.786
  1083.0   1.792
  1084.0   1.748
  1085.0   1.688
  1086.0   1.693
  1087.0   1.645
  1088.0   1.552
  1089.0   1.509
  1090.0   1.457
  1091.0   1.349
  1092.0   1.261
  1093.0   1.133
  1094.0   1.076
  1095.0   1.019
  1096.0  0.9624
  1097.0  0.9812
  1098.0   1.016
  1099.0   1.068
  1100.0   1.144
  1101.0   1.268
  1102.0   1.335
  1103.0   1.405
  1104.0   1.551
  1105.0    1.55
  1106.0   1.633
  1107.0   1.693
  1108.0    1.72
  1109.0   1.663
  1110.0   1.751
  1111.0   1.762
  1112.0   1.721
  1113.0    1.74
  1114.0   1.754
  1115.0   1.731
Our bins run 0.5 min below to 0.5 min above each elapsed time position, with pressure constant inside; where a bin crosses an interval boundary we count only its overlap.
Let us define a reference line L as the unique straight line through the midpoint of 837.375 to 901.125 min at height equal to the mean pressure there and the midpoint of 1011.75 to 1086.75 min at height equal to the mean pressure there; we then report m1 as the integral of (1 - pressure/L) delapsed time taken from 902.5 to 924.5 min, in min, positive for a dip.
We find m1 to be -2.6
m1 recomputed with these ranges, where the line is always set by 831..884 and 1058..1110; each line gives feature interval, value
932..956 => -2.7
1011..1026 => -1.9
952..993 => -4.6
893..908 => -1.0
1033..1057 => 0.3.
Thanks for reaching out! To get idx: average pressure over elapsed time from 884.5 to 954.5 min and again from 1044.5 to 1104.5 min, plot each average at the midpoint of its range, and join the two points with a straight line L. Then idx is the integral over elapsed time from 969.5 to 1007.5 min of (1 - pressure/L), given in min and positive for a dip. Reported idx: -1.89 min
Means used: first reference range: 1.93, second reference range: 1.59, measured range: 1.87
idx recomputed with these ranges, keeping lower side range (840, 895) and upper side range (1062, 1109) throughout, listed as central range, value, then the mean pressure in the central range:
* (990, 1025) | -4.6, 1.86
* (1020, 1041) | -2.0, 1.78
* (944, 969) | -2.7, 1.88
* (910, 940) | -5.0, 2.02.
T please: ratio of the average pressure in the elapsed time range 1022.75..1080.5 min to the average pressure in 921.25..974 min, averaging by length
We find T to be 0.89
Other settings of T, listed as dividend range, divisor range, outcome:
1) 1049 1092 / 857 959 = 0.91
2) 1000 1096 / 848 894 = 0.95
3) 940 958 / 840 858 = 1.05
